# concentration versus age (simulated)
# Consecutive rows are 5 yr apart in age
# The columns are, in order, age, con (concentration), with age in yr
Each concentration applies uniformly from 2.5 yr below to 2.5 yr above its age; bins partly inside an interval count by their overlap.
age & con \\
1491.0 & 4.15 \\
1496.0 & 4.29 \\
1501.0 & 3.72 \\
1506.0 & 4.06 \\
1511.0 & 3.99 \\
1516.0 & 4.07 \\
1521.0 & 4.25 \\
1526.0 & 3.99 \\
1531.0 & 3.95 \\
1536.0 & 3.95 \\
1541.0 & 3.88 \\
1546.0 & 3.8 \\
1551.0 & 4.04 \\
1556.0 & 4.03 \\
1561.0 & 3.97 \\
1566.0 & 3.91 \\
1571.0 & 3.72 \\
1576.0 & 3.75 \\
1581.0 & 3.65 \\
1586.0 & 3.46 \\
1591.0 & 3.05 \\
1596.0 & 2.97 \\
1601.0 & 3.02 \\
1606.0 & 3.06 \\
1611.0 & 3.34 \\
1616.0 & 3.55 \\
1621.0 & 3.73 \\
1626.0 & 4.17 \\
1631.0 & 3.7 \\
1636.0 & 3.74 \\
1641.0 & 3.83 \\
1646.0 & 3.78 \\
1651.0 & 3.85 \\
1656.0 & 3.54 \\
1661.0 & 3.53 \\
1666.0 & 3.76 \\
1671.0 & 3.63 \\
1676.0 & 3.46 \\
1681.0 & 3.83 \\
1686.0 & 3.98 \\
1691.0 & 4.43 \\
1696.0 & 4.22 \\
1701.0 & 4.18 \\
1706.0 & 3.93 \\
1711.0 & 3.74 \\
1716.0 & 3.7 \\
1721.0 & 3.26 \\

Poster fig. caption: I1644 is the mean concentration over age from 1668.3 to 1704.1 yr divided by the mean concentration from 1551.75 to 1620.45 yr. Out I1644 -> 1.1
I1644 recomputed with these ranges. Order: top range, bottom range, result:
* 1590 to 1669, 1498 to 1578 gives 0.90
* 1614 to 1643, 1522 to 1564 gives 0.96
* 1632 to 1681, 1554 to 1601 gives 1.03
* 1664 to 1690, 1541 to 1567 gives 0.96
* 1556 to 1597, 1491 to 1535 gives 0.89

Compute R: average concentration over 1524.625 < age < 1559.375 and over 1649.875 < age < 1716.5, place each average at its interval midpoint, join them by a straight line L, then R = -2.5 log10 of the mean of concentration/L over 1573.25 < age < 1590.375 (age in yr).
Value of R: 0.10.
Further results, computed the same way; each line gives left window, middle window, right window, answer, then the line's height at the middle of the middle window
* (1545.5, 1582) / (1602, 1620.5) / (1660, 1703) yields 0.16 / 3.88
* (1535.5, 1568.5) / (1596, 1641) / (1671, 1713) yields 0.12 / 3.95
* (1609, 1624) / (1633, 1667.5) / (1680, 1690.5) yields 0.02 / 3.79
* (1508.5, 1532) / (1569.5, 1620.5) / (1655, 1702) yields 0.18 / 3.96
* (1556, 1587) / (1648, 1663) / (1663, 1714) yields 0.06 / 3.87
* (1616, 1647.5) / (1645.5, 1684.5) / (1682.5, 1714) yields 0.07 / 3.94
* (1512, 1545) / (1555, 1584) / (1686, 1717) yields 0.05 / 4.01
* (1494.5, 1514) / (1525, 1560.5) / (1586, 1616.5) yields -0.08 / 3.67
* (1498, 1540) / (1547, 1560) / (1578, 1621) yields -0.09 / 3.7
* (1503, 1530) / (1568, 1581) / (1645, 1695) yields 0.07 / 3.96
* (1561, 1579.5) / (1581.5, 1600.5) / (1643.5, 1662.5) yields 0.18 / 3.78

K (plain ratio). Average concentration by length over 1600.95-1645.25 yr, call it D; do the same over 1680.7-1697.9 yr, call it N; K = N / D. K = 1.1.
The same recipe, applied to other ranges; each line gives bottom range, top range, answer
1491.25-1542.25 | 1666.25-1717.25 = 0.97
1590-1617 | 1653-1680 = 1.14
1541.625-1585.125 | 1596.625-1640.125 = 0.92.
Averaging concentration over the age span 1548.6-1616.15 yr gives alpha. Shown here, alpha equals 3.54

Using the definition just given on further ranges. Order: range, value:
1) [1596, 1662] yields 3.58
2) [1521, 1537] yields 4.01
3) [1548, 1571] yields 3.95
